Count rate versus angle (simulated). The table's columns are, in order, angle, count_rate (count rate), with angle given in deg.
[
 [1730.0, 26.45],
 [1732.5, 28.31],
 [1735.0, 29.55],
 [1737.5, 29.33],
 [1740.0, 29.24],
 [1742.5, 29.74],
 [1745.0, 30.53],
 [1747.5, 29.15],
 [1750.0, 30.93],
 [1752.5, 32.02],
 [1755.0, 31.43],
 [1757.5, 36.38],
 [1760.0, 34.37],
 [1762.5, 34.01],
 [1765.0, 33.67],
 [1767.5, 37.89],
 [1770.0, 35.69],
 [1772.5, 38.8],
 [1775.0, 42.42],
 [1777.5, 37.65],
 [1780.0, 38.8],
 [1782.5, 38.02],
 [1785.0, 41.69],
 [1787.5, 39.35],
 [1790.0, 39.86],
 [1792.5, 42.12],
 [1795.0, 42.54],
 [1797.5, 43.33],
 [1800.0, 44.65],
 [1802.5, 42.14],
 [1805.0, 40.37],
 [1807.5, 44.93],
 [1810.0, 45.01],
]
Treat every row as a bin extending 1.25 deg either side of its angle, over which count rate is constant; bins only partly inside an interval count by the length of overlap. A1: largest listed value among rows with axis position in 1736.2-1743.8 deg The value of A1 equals 29.74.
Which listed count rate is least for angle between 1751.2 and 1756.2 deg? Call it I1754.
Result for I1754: 31.43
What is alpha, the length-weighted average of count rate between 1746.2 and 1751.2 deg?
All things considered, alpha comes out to 30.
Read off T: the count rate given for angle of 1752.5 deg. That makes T 32.02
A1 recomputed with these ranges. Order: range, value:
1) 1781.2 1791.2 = 41.69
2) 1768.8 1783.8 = 42.42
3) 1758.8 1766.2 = 34.37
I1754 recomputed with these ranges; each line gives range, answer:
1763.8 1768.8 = 33.67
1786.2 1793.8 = 39.35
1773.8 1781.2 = 37.65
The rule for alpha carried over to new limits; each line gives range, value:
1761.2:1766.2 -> 33.8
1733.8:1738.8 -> 29.4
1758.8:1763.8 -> 34.2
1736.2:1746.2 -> 29.7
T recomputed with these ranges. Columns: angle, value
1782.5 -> 38.02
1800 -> 44.65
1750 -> 30.93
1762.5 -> 34.01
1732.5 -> 28.31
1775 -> 42.42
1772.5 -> 38.8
